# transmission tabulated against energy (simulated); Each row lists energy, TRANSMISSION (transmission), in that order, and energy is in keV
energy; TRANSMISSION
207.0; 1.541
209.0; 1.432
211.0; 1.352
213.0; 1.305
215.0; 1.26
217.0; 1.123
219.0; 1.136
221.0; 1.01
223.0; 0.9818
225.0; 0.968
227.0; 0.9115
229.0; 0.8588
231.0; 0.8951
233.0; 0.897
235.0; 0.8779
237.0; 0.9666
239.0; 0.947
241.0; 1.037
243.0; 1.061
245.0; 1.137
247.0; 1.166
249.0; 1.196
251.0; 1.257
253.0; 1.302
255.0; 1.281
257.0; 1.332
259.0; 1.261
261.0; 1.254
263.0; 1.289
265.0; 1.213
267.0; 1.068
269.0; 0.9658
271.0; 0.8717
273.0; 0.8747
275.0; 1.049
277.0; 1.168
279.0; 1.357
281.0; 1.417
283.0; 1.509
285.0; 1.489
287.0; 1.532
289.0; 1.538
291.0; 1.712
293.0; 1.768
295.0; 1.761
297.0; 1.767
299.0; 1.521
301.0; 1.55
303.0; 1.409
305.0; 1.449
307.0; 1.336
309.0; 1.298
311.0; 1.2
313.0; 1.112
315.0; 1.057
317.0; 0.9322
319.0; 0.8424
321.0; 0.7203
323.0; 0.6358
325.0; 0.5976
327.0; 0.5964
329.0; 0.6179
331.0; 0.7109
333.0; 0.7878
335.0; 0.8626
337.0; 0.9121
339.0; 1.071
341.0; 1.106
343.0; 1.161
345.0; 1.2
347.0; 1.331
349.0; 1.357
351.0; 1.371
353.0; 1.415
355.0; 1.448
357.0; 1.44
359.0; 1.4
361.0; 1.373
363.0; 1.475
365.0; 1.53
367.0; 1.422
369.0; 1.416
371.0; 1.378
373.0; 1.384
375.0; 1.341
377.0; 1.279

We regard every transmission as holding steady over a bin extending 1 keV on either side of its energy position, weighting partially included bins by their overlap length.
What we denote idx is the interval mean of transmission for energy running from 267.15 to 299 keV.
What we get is 1.38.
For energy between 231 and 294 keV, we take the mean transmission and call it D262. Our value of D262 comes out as 1.21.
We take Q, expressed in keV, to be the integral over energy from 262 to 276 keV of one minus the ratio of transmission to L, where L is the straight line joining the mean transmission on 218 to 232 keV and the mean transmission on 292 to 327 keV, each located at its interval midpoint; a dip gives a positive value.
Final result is 0.6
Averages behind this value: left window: 0.966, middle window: 1.05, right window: 1.21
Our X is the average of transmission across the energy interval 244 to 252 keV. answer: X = 1.19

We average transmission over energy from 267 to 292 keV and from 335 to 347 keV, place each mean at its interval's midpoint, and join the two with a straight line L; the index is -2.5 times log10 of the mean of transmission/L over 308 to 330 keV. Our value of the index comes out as 0.312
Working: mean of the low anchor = 1.28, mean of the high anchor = 1.09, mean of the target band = 0.874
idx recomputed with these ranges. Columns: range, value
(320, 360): 1.04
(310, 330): 0.831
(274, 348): 1.19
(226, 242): 0.924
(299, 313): 1.37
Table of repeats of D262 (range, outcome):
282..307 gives 1.57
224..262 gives 1.08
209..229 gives 1.12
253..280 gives 1.16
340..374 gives 1.37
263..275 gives 1.03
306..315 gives 1.22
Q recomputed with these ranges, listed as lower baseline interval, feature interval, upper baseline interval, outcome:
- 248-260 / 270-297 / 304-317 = -3.5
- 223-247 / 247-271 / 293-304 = 0.1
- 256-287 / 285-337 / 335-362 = 2.7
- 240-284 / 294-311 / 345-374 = -2.9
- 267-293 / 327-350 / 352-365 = 6.7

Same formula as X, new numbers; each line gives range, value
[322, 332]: 0.632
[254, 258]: 1.31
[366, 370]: 1.42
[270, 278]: 0.991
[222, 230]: 0.93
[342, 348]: 1.23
